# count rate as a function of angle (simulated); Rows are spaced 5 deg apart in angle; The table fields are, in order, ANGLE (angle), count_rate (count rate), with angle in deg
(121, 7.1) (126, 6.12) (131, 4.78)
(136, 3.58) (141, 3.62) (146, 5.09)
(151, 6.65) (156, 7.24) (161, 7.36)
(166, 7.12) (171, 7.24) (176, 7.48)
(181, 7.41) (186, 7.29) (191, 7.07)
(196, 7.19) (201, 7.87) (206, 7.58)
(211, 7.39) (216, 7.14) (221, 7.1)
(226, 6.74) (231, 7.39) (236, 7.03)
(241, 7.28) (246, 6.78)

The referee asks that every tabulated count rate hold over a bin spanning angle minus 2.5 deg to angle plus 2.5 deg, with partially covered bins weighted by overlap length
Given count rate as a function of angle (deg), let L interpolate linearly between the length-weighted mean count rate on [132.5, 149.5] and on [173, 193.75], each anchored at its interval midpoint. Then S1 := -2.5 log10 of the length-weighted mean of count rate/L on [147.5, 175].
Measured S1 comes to -0.23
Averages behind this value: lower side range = 4.29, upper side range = 7.31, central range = 7.07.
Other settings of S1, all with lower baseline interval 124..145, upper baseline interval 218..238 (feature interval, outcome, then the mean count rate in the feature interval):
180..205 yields -0.21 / 7.38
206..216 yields -0.12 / 7.38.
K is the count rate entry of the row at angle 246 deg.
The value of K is 6.78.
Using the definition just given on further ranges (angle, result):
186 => 7.29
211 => 7.39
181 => 7.41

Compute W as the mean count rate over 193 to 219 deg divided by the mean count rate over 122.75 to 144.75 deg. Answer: 1.60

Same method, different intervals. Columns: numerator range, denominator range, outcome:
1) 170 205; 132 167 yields 1.29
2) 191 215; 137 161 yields 1.31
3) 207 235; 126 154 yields 1.46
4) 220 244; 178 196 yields 0.98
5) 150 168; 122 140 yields 1.45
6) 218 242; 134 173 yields 1.18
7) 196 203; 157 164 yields 1.04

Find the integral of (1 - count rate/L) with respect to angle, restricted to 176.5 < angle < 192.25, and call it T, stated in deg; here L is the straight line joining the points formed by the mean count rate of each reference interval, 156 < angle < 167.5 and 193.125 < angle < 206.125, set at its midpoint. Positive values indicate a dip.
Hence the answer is 0.2 deg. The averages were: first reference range 7.25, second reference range 7.53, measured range 7.3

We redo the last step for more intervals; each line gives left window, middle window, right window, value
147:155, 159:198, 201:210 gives -1.2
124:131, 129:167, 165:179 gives 4.9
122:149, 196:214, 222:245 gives -3.1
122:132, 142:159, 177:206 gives 0.7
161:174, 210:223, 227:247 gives -0.1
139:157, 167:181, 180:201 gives -1.5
